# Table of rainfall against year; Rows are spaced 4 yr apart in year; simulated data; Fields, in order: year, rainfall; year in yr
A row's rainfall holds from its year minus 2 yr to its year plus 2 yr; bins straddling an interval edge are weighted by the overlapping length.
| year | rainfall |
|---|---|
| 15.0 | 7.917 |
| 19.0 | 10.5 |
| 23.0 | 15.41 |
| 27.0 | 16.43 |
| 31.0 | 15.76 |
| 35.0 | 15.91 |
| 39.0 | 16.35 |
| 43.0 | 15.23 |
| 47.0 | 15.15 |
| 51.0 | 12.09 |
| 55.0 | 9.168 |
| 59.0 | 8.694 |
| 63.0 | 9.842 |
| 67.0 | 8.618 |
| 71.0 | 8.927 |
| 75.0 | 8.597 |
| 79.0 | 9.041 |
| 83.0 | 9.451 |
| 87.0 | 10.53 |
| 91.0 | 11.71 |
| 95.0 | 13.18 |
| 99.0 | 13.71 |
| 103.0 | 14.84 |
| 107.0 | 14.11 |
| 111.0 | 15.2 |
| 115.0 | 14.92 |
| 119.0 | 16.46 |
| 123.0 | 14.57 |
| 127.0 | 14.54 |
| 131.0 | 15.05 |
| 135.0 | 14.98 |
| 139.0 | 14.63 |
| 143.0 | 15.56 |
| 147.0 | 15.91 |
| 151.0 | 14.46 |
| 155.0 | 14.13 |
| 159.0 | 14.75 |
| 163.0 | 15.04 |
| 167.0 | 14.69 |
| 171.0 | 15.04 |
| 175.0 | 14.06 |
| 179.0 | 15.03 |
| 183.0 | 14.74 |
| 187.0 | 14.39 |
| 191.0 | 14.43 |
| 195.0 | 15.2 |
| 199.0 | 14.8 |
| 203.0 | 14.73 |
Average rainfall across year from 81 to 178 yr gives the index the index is 14.2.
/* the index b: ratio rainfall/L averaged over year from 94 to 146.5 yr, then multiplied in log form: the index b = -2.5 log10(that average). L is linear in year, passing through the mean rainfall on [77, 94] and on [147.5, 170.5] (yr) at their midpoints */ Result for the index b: -0.19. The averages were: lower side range 10.4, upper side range 14.7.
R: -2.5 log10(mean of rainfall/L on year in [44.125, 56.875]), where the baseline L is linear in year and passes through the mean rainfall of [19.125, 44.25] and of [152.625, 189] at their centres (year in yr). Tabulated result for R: 0.23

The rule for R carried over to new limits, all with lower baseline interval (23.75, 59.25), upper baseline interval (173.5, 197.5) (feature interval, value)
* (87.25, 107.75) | 0.09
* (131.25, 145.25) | -0.04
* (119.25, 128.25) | -0.04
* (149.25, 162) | 0.00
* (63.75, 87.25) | 0.49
